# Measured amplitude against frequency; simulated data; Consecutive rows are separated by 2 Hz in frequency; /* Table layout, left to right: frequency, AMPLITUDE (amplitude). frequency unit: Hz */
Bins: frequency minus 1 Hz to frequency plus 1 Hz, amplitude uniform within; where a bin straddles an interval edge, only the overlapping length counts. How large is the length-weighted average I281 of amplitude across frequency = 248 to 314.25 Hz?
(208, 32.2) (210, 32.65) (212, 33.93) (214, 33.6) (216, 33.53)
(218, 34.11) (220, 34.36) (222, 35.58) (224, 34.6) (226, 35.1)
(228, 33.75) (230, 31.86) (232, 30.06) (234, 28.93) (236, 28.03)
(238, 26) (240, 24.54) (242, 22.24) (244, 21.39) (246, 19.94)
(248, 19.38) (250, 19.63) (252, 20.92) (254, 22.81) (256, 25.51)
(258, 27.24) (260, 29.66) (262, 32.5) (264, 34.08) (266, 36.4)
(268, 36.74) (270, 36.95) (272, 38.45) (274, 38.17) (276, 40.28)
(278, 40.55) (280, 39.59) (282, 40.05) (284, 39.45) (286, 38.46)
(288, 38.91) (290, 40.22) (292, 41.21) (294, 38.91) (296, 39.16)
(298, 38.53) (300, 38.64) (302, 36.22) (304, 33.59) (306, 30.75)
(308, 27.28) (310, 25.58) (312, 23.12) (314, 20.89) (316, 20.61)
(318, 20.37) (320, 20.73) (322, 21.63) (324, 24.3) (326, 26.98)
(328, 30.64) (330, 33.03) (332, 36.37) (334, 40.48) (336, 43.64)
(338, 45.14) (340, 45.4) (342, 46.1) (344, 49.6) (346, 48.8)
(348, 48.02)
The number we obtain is 33.6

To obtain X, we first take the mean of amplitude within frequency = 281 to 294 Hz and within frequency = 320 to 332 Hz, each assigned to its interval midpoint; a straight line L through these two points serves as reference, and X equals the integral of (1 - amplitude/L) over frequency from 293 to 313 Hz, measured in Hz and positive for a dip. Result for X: 1.03 Hz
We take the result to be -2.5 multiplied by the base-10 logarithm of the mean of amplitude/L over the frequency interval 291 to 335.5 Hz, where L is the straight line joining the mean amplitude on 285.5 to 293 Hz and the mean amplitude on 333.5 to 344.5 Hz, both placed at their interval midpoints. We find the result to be 0.35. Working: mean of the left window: 39.8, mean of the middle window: 30.6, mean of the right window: 45.1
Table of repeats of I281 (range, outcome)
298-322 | 27.3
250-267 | 28.1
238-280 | 29.5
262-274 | 36.3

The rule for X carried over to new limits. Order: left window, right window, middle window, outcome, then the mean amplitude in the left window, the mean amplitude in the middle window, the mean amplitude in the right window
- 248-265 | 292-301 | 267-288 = -3.85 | 26.1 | 38.9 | 39.1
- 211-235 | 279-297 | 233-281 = 9.40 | 33.3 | 29.6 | 39.6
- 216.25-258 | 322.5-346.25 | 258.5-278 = -3.02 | 27.5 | 35.9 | 38.5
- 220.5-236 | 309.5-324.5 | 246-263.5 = 2.74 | 32.6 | 24.7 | 22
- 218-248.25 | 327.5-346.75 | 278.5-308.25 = -1.06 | 28.8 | 37.7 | 42.1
